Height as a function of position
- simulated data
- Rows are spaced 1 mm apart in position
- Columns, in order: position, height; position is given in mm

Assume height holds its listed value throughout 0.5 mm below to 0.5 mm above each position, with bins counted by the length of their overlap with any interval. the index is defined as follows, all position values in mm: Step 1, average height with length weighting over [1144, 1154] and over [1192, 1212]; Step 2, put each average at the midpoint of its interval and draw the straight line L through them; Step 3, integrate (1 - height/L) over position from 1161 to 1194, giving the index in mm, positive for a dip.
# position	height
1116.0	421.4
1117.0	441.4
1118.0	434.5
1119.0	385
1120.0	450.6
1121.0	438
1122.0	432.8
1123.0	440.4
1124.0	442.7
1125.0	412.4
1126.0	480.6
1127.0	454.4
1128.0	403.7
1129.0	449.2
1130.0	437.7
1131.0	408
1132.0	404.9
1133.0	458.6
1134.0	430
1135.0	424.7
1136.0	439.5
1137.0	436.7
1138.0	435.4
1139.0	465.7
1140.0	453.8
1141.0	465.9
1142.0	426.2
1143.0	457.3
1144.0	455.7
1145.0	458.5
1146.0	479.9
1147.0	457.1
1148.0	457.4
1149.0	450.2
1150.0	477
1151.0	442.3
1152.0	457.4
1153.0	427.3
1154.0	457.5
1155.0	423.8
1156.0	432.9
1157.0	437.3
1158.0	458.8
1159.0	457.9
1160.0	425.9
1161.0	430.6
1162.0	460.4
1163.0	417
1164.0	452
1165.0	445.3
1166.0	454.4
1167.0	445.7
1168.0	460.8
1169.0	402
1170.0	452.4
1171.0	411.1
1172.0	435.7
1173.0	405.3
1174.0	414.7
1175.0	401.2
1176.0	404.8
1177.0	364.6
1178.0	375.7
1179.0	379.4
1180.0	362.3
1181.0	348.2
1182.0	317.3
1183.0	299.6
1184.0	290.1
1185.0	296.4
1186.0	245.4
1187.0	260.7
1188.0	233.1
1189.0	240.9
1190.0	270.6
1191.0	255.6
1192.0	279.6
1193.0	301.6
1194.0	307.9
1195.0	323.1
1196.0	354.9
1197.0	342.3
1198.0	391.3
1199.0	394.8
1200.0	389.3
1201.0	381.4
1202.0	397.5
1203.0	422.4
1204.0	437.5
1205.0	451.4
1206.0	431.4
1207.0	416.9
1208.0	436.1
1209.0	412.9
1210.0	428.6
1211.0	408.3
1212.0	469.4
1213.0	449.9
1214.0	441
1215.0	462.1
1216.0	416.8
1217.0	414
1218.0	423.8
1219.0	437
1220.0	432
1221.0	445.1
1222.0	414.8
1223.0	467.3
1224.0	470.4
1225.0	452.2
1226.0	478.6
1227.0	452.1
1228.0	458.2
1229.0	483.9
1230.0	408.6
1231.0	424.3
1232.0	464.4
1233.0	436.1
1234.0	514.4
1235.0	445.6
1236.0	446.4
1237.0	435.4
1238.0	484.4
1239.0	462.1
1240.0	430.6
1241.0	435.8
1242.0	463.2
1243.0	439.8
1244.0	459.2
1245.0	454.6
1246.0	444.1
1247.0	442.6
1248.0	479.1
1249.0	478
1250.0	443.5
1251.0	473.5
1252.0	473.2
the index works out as 4.7 mm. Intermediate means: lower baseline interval 456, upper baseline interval 390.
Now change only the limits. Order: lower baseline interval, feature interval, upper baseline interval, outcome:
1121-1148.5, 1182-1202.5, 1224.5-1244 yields 6.22 mm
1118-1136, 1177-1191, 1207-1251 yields 4.41 mm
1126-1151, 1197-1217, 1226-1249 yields 1.36 mm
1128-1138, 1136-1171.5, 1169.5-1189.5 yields -4.85 mm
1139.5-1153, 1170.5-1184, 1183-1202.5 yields -0.51 mm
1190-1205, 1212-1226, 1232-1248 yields -1.29 mm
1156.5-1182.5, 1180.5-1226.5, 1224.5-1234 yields 6.28 mm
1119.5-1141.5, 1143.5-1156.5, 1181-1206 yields -1.48 mm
